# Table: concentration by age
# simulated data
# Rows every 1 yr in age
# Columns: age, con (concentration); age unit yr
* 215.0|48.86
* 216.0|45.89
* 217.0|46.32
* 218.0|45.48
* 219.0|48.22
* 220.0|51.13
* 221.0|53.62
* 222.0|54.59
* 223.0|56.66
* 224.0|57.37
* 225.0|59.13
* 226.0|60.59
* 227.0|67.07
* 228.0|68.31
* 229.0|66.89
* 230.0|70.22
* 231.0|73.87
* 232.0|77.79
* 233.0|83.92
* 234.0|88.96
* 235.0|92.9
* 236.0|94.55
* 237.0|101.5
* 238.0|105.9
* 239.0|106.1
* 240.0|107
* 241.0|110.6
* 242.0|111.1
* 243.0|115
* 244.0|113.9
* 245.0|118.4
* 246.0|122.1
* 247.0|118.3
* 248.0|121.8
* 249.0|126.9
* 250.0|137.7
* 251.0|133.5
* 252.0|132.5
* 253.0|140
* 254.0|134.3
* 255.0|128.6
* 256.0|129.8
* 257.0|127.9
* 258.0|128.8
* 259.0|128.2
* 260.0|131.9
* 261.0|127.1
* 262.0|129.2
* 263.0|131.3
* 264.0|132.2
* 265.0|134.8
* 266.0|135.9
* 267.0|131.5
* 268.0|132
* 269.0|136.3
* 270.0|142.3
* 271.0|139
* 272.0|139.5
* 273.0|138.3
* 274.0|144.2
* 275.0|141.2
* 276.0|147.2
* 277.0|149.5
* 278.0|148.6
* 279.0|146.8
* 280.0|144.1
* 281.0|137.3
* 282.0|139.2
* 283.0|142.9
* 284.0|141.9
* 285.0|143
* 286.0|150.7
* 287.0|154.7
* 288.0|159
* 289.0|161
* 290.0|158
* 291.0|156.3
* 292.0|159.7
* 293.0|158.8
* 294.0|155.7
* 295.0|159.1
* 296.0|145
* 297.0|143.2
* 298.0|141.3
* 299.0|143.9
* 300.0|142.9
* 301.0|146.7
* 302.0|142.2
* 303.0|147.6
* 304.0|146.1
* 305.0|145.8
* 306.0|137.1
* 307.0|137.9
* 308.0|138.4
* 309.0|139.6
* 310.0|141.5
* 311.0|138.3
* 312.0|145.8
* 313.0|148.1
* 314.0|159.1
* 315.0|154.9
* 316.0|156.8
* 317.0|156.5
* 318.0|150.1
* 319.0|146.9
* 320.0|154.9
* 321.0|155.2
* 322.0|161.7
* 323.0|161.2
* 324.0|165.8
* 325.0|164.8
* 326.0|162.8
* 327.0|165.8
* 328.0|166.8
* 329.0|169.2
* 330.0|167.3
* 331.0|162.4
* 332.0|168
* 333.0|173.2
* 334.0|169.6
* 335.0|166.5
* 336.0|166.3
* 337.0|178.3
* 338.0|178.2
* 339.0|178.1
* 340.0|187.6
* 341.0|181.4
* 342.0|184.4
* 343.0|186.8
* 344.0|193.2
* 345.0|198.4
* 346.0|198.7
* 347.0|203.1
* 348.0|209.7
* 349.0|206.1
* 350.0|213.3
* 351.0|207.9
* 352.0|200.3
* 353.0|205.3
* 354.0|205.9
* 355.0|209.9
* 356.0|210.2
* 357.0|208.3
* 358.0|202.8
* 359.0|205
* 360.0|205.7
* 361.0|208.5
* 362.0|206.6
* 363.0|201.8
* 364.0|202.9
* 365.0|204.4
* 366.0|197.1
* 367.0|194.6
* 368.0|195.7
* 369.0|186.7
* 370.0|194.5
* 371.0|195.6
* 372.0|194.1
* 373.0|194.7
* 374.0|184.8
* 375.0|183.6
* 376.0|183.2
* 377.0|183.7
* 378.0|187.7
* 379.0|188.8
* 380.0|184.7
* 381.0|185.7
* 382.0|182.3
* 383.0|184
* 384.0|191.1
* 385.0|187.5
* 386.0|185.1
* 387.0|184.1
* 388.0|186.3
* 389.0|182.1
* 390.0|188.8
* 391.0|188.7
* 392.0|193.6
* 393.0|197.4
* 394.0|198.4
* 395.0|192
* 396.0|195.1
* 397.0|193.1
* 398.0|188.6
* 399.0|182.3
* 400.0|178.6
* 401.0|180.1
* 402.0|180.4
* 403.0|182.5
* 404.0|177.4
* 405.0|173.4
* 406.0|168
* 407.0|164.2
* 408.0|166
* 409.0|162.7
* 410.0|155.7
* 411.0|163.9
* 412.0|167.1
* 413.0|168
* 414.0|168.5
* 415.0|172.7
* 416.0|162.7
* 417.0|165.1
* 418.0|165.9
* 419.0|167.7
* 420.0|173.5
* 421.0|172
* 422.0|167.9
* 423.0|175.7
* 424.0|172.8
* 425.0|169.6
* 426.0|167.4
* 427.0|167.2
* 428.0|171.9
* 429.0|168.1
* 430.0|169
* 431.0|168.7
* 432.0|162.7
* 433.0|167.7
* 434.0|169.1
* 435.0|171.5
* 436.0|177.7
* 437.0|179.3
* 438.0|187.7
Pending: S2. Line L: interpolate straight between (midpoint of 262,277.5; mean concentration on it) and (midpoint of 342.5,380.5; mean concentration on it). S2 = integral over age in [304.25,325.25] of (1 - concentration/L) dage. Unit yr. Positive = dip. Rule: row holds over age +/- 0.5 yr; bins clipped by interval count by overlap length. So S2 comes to 2.2 yr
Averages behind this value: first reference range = 138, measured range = 150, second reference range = 199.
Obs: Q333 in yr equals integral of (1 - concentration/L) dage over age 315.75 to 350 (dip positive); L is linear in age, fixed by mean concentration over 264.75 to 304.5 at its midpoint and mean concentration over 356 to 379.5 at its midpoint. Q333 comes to 0.3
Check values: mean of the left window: 146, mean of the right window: 196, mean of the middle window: 174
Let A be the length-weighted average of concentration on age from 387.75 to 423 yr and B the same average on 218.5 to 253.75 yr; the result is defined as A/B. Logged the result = 1.90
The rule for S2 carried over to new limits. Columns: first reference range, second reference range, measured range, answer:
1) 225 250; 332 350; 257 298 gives -3.7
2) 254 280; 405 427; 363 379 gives -3.5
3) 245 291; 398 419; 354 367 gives -3.7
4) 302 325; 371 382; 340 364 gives -4.1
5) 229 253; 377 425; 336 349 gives -3.2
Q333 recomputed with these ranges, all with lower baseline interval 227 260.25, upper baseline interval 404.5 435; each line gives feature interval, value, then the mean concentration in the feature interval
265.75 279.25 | -2.4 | 141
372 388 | -3.3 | 186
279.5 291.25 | -2.4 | 149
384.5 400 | -3.0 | 189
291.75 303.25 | -1.9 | 149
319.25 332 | -2.4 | 163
